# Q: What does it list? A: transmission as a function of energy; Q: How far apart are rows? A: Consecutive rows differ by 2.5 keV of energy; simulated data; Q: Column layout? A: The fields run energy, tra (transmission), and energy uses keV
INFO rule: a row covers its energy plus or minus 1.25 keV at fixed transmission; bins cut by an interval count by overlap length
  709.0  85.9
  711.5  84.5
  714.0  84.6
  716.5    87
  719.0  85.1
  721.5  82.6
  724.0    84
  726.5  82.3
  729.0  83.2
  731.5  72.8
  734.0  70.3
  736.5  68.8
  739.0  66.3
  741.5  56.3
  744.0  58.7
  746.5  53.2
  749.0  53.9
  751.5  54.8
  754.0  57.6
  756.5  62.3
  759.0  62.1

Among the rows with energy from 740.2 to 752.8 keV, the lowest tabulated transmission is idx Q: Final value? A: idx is 53.2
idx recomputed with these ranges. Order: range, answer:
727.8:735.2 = 70.3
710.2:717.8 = 84.5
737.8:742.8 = 56.3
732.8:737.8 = 68.8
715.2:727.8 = 82.3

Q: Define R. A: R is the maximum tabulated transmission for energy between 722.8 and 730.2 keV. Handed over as 84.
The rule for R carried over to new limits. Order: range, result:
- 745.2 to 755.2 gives 57.6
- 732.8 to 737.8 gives 70.3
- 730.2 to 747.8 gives 72.8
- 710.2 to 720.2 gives 87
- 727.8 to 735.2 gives 83.2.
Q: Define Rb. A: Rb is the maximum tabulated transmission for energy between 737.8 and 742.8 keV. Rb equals 66.3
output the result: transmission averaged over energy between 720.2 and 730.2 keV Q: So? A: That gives 83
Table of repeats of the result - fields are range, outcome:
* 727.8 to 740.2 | 72.3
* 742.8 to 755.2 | 55.6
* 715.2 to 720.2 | 86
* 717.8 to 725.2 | 83.9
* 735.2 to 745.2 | 62.6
